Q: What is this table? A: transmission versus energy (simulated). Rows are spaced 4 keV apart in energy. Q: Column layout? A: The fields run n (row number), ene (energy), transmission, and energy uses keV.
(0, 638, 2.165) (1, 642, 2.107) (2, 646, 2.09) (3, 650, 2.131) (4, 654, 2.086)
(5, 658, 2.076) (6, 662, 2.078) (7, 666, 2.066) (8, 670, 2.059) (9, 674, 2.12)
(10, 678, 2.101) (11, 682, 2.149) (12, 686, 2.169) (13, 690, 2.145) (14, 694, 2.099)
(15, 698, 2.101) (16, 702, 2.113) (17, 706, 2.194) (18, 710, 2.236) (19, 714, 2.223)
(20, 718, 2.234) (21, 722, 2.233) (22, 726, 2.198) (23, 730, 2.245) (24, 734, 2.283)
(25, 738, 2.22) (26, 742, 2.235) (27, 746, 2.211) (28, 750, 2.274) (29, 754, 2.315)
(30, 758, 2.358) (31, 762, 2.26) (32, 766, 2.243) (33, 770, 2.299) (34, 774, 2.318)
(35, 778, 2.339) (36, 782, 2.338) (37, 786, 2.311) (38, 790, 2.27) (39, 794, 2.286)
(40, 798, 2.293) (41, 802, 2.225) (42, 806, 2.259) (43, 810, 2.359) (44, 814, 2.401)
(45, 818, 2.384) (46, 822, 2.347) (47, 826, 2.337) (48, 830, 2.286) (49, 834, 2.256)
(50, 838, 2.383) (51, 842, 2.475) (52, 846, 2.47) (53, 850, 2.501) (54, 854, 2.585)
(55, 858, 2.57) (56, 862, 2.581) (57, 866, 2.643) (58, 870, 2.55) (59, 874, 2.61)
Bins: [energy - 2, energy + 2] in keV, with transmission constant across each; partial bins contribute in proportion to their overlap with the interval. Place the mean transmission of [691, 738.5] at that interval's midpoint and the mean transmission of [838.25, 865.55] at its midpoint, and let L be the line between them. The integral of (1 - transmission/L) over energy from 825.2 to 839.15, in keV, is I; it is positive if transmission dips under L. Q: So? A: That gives 0.96 keV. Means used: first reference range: 2.2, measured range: 2.31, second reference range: 2.53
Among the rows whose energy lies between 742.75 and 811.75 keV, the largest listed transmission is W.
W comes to 2.359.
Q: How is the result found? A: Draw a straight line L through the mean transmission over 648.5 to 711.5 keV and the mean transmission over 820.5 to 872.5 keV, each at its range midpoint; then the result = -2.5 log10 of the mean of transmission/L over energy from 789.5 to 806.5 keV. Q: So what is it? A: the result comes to 0.04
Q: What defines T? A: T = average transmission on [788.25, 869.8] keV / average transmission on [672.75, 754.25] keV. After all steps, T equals 1.1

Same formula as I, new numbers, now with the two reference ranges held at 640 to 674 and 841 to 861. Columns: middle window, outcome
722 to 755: 0.40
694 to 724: 0.29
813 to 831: 0.79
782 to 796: 0.52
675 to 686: 0.05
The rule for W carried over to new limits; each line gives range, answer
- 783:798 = 2.311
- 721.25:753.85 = 2.283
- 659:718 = 2.236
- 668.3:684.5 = 2.149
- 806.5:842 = 2.475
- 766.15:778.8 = 2.339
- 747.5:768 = 2.358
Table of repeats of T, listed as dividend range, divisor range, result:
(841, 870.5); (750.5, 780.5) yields 1.11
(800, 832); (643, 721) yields 1.09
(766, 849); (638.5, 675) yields 1.11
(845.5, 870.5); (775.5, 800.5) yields 1.11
